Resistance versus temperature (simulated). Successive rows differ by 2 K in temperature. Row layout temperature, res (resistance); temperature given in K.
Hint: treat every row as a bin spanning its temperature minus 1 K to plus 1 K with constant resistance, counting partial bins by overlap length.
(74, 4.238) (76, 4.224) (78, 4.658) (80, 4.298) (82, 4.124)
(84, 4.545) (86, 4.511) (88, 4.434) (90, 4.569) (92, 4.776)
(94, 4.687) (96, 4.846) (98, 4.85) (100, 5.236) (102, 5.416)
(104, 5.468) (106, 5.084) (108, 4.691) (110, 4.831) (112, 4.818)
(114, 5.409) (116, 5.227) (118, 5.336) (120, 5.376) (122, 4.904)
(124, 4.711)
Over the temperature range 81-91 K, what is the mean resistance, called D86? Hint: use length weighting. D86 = 4.44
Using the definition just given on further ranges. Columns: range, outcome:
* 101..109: 5.16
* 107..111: 4.76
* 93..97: 4.77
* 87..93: 4.59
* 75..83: 4.33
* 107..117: 5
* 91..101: 4.88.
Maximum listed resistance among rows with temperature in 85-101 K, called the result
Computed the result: 5.236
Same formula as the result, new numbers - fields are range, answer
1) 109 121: 5.409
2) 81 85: 4.545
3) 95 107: 5.468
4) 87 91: 4.569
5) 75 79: 4.658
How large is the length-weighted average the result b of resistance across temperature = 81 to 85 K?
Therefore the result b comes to 4.33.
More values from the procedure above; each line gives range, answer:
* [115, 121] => 5.31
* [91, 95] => 4.73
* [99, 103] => 5.33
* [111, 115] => 5.11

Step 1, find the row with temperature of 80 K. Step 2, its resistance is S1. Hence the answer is 4.298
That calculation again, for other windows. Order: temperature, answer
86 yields 4.511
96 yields 4.846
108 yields 4.691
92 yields 4.776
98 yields 4.85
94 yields 4.687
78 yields 4.658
